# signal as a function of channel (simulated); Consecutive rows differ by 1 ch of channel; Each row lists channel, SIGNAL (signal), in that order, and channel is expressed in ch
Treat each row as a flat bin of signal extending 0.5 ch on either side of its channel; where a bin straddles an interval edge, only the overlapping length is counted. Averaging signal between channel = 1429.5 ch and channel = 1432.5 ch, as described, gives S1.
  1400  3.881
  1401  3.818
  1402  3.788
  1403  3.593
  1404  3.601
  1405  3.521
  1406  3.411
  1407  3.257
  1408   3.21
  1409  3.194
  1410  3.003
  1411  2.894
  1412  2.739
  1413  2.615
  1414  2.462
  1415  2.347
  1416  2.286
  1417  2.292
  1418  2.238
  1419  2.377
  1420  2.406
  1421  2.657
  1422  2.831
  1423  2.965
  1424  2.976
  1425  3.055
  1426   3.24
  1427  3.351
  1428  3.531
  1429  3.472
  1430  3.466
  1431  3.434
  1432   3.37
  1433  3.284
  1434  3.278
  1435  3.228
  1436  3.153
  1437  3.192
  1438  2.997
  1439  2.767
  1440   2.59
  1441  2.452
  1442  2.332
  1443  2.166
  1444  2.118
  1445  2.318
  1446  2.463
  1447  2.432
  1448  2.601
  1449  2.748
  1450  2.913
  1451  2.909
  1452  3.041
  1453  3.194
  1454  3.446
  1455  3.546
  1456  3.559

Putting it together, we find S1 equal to 3.42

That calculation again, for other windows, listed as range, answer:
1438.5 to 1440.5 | 2.68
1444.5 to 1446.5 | 2.39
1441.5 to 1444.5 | 2.21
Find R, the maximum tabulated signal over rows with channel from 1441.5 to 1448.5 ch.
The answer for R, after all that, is 2.601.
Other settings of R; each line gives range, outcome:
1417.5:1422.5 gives 2.831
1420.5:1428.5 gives 3.531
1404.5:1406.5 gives 3.521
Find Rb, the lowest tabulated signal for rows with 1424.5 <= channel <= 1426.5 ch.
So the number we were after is 3.055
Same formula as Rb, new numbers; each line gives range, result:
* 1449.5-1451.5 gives 2.909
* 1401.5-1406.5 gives 3.411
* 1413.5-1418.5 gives 2.238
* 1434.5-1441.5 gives 2.452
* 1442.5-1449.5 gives 2.118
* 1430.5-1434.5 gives 3.278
